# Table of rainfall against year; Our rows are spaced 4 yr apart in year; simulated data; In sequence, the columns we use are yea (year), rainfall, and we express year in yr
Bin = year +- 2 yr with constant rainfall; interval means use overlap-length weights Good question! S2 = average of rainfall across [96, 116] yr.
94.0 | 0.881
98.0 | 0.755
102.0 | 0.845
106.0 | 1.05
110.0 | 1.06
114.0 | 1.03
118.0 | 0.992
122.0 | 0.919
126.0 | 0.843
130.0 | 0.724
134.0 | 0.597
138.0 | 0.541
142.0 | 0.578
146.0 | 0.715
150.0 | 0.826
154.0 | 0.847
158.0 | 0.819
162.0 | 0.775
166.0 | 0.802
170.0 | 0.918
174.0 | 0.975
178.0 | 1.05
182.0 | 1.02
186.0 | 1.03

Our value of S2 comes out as 0.948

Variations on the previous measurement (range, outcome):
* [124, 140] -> 0.676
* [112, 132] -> 0.902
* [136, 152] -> 0.665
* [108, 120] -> 1.03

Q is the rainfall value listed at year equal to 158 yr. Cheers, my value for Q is 0.819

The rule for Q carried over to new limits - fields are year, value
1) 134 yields 0.597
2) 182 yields 1.02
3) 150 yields 0.826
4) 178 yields 1.05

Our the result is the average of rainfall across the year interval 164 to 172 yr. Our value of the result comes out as 0.86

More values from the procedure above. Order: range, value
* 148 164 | 0.817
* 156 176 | 0.858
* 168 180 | 0.981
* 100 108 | 0.948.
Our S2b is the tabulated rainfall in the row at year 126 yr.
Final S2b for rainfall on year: 0.843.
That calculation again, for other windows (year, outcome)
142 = 0.578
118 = 0.992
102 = 0.845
